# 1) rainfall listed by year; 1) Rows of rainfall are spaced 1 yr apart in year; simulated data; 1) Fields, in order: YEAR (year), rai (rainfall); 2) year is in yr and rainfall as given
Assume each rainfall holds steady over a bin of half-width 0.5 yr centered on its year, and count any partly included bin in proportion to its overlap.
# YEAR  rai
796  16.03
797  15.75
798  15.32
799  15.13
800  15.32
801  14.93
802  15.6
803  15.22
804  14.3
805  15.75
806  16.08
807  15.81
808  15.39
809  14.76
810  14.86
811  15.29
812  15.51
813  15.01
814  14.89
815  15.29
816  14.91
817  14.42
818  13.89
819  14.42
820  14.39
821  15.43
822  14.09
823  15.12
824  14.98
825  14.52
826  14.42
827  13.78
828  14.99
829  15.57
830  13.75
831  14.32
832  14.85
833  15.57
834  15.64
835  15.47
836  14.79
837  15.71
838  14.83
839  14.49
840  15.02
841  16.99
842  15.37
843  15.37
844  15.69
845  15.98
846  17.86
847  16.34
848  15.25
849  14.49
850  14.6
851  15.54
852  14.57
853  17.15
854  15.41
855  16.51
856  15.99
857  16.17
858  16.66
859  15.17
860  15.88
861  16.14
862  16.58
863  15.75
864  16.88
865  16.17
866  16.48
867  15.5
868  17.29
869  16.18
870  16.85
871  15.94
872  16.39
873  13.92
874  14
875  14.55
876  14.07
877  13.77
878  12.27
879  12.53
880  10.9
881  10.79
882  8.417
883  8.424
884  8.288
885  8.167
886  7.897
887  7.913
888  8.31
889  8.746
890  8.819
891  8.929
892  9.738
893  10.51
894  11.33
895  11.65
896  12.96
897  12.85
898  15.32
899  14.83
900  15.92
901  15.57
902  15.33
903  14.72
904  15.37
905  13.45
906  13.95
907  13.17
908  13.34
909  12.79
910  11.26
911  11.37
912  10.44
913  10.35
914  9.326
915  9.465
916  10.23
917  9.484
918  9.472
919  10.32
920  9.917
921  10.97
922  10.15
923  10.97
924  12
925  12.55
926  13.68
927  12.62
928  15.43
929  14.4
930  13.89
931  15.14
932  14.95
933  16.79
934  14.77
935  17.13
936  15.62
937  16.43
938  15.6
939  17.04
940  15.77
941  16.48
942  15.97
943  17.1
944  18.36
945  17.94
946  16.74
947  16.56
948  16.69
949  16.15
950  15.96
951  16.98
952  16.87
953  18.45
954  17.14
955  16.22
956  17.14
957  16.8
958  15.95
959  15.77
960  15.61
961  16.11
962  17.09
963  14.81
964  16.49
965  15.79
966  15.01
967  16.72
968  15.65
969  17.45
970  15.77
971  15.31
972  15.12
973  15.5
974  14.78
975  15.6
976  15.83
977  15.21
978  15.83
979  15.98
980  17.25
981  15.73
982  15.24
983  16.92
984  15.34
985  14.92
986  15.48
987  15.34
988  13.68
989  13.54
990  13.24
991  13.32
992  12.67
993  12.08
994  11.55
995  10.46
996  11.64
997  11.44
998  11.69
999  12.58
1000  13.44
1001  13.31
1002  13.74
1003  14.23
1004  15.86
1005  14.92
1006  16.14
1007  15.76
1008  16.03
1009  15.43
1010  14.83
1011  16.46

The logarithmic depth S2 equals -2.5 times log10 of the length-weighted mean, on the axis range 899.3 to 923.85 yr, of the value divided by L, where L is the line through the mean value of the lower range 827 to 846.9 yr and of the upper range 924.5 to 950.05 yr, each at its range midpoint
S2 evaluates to 0.29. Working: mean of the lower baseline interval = 15.4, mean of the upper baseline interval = 15.8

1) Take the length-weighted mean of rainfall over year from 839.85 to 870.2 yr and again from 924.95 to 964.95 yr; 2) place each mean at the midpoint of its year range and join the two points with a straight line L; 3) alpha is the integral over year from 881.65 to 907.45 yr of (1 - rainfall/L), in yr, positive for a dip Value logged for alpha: 7.17 yr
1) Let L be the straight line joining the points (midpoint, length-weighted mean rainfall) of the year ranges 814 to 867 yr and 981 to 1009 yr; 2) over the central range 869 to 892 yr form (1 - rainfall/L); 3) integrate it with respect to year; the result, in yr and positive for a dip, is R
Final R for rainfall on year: 5.5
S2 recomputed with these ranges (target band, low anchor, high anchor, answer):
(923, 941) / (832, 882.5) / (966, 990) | 0.038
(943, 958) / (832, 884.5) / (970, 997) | -0.163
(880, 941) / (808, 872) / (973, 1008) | 0.209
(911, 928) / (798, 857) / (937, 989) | 0.405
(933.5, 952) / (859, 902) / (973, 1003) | -0.209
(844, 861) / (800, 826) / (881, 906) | -0.195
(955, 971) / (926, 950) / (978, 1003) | -0.083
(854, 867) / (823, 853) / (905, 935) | -0.122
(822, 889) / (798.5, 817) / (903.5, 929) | -0.055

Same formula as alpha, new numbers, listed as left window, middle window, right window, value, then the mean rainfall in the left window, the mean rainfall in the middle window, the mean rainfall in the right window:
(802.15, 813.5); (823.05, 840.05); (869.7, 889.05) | -0.98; 15.3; 14.9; 11.6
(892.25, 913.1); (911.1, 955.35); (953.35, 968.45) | 1.77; 13.2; 14.3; 16.2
